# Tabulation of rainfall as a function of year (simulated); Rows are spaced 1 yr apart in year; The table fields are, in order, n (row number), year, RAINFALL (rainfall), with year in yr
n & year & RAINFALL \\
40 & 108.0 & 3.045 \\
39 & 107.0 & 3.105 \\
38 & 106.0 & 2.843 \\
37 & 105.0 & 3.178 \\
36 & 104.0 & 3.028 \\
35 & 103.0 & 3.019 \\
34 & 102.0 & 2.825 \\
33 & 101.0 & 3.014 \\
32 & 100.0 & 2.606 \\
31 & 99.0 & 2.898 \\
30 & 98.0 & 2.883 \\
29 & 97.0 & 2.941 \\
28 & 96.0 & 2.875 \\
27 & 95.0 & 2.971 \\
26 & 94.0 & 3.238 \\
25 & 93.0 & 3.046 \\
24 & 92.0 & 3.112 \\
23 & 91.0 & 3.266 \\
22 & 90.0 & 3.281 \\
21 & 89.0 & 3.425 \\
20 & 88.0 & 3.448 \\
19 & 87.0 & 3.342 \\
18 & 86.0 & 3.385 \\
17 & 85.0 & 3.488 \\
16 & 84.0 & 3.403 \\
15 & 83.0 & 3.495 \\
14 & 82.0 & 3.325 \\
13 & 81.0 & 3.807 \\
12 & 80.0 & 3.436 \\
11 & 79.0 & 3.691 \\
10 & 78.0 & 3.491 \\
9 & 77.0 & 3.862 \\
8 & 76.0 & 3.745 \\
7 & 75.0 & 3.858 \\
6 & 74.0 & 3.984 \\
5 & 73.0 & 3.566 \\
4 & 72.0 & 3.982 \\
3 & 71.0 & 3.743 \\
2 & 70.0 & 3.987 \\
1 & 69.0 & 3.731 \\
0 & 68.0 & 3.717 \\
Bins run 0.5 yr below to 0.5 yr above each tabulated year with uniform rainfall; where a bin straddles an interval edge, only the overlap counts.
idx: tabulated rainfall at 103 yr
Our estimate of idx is 3.019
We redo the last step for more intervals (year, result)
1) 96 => 2.875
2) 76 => 3.745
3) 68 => 3.717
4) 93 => 3.046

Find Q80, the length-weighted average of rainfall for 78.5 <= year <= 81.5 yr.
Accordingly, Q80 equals 3.64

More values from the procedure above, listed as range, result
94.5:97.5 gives 2.93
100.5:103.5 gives 2.95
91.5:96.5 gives 3.05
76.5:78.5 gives 3.68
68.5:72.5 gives 3.86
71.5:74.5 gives 3.84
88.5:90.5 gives 3.35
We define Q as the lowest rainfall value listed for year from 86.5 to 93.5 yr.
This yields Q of 3.046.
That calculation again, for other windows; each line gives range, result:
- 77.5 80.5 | 3.436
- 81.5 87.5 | 3.325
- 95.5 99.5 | 2.875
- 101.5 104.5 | 2.825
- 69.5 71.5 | 3.743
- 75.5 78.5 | 3.491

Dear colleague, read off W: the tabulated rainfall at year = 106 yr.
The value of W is 2.843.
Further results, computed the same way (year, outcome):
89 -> 3.425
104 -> 3.028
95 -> 2.971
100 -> 2.606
